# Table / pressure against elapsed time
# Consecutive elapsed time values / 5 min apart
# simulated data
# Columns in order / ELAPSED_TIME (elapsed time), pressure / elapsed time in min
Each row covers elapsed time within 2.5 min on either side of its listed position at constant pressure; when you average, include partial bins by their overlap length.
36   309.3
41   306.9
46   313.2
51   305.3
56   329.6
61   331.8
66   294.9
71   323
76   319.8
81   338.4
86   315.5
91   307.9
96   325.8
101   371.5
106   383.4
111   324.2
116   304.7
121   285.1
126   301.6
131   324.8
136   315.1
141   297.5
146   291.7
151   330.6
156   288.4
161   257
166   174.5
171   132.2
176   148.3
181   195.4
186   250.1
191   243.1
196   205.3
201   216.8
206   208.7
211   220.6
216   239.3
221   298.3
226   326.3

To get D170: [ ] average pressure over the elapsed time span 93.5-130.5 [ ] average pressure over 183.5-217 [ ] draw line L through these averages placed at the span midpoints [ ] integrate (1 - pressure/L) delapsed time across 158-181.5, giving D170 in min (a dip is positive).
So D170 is 7.12 min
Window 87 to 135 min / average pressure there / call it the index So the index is 325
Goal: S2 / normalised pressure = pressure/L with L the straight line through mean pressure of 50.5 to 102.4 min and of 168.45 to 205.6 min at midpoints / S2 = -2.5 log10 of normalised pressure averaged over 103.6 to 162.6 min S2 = -0.19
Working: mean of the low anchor 324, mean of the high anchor 199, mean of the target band 309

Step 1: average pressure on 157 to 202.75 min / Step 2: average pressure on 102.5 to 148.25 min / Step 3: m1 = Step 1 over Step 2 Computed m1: 0.65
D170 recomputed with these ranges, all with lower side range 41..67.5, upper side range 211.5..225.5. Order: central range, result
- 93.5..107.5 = -2.61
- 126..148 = -1.09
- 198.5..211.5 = 2.81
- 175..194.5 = 4.57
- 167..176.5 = 4.67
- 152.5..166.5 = 1.50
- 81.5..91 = -0.37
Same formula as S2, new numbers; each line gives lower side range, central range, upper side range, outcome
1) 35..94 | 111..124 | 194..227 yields -0.04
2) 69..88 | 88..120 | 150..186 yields -0.14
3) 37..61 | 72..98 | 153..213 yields -0.12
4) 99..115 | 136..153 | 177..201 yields -0.06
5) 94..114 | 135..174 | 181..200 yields 0.10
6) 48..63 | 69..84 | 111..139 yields -0.03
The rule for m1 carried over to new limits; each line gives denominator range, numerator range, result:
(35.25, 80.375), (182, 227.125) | 0.76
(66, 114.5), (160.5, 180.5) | 0.52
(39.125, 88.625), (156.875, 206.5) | 0.65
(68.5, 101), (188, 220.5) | 0.70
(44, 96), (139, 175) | 0.78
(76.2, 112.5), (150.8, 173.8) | 0.67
